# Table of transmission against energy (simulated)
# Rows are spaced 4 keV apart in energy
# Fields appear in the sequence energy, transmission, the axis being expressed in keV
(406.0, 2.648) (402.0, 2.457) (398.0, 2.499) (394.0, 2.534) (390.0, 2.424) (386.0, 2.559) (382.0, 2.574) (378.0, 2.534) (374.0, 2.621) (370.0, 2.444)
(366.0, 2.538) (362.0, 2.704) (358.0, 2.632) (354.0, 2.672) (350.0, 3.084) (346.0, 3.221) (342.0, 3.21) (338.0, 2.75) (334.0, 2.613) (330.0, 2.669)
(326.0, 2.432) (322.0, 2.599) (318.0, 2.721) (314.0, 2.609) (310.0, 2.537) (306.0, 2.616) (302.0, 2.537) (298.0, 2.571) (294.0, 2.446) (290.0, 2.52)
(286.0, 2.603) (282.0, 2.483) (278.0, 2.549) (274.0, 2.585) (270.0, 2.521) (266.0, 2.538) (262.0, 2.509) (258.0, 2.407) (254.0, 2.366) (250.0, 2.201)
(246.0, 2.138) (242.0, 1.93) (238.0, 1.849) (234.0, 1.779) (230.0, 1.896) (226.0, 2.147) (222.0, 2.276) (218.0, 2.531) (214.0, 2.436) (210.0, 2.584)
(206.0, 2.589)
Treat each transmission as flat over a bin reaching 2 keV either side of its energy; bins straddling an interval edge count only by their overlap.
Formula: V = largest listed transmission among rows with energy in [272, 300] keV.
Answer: 2.603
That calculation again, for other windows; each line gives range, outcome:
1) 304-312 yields 2.616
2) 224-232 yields 2.147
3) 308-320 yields 2.721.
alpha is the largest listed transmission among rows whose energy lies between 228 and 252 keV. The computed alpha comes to 2.201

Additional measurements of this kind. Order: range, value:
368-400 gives 2.621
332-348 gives 3.221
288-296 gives 2.52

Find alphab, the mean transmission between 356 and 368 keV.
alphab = 2.62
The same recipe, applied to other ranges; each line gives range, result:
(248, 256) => 2.28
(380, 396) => 2.52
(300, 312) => 2.56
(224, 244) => 1.92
